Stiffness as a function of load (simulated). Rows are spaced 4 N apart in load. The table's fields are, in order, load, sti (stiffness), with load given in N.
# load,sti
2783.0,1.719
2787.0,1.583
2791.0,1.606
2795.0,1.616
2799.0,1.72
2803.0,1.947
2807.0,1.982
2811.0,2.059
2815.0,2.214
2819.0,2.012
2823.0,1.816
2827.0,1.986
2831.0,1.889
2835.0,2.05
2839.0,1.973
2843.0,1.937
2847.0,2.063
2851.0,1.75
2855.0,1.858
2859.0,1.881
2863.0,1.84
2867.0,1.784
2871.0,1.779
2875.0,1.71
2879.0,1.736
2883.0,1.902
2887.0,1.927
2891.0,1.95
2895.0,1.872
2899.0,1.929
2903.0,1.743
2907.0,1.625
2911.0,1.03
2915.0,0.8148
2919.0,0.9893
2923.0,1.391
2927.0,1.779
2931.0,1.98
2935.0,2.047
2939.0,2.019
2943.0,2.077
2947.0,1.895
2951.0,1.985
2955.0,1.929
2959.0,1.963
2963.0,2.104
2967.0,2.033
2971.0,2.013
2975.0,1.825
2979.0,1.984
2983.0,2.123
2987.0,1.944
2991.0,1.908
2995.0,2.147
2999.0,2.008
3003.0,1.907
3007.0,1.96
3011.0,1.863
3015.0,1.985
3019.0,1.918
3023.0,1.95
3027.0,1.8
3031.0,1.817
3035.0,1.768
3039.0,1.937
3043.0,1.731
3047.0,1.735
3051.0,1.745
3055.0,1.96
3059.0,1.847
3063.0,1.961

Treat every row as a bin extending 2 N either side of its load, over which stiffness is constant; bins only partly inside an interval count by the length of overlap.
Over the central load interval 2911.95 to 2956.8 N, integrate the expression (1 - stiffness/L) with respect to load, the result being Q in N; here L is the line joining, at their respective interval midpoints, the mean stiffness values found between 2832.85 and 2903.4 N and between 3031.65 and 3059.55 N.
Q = 3.6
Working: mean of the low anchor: 1.87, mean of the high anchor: 1.82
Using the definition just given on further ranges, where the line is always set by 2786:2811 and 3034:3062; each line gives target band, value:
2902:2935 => 6.4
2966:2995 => -2.8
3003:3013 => -0.5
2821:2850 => -2.8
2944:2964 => -1.9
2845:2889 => -1.3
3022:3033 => -0.2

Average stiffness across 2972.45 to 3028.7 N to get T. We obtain 1.95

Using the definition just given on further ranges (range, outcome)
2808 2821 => 2.09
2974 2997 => 2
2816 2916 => 1.81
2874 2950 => 1.71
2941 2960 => 1.97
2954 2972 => 2.01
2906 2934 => 1.39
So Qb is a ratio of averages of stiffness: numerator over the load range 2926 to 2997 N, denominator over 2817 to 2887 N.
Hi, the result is 1.1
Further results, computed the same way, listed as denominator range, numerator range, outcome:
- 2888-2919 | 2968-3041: 1.26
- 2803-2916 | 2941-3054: 1.05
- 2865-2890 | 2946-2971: 1.10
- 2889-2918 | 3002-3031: 1.23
